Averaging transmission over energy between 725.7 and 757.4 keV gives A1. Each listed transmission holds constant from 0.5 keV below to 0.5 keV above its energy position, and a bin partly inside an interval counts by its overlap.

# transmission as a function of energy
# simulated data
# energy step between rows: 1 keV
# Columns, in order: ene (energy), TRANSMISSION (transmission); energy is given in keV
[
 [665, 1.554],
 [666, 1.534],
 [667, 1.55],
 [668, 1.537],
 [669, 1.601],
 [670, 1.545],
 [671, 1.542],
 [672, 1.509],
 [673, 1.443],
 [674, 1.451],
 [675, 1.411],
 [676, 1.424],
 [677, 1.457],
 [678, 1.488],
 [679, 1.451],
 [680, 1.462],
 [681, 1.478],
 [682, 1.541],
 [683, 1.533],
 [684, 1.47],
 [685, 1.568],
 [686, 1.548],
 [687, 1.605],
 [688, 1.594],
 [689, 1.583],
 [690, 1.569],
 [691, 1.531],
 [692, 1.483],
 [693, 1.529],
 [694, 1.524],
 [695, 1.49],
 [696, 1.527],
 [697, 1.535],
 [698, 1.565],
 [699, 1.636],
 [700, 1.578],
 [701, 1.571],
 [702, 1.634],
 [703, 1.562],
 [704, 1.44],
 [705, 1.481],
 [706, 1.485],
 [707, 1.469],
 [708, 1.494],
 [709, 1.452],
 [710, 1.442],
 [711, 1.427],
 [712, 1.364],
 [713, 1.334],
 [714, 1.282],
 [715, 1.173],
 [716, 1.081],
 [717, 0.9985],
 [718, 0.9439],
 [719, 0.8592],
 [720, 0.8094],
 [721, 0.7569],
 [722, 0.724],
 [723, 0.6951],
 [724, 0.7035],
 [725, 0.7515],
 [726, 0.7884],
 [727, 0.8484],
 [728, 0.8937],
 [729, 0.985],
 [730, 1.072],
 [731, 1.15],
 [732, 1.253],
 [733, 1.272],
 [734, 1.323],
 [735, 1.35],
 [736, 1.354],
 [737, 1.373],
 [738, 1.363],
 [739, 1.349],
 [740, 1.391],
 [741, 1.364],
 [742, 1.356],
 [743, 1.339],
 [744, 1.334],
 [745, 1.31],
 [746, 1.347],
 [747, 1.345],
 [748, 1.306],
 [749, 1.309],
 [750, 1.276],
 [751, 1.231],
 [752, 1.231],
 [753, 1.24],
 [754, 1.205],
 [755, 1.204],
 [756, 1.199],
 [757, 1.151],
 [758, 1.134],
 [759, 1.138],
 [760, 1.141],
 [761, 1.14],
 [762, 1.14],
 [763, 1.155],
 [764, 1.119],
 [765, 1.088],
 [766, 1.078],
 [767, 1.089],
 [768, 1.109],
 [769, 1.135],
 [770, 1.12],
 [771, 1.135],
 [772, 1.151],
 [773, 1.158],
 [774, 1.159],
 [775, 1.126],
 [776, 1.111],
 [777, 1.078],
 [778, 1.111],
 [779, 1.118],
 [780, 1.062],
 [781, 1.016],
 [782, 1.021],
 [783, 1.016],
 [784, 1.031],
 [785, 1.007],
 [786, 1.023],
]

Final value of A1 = 1.24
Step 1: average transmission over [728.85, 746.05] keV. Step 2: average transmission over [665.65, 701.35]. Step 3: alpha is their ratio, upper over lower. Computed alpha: 0.85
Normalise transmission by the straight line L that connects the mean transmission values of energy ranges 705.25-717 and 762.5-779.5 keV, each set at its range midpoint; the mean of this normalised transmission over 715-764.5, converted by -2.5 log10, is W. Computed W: 0.09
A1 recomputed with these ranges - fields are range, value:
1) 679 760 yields 1.3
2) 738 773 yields 1.22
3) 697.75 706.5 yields 1.55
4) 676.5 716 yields 1.49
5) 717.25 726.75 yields 0.789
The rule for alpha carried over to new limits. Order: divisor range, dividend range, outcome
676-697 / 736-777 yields 0.80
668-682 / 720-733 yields 0.60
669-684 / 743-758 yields 0.85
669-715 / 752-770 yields 0.77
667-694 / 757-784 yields 0.73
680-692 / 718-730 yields 0.53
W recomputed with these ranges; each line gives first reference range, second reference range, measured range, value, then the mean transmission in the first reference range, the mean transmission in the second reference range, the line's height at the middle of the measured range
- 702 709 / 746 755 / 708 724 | 0.31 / 1.5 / 1.27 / 1.44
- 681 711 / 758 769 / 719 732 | 0.48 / 1.53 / 1.12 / 1.35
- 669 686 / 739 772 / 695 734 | 0.13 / 1.49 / 1.22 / 1.36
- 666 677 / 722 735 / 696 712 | -0.25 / 1.5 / 0.983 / 1.21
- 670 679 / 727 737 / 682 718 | -0.10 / 1.47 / 1.18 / 1.34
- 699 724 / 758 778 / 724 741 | 0.05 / 1.25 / 1.12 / 1.2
